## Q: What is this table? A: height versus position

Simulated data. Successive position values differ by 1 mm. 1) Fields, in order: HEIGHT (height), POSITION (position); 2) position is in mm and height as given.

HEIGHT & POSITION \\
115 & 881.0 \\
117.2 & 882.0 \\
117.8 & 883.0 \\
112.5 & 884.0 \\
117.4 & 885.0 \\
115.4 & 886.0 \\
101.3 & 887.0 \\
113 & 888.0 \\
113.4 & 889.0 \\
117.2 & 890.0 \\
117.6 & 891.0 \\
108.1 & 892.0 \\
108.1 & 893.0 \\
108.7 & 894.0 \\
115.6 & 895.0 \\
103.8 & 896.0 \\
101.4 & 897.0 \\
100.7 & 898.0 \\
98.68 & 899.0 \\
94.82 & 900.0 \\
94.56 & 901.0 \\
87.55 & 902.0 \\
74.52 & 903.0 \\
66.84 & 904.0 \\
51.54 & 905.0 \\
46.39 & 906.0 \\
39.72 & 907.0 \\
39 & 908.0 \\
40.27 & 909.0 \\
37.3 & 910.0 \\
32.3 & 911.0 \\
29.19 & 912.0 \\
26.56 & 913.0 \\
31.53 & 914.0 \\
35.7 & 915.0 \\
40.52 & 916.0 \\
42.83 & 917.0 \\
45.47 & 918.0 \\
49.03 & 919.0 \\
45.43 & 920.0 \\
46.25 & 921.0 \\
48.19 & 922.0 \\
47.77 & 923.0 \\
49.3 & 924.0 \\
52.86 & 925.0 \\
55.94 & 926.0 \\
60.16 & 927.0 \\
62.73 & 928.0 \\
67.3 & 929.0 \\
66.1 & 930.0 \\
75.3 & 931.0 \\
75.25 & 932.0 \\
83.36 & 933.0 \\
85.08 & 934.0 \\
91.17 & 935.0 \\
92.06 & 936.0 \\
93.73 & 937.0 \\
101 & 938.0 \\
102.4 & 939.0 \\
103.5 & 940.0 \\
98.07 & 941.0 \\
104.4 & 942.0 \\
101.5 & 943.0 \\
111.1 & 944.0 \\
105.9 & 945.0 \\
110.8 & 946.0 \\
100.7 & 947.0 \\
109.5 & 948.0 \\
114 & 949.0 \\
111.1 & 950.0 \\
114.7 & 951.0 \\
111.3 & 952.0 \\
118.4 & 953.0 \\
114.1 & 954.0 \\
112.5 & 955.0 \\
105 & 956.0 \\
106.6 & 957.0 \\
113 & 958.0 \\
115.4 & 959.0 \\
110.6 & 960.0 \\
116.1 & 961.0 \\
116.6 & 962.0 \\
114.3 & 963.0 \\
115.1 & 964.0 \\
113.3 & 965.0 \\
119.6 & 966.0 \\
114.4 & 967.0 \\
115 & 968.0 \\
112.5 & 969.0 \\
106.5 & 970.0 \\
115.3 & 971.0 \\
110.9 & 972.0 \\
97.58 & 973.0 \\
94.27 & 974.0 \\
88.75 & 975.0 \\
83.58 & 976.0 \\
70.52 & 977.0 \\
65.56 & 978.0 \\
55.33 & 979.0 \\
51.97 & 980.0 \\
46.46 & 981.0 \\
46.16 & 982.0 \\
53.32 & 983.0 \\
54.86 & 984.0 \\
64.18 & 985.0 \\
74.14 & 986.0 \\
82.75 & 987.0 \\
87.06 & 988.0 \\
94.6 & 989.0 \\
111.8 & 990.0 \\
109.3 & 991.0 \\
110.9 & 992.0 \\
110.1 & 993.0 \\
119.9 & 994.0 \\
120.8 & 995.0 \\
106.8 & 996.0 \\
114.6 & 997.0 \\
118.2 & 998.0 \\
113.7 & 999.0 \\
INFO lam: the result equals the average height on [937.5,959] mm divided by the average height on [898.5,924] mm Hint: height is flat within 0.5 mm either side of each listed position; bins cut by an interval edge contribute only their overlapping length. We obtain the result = 2.10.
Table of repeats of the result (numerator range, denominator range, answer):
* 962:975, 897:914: 1.82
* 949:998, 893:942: 1.45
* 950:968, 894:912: 1.58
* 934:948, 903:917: 2.46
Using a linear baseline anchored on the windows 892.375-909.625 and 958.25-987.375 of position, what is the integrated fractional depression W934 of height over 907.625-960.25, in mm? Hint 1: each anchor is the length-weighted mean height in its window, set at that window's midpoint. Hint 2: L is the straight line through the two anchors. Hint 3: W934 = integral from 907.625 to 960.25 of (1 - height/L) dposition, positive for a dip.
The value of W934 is 4.8 mm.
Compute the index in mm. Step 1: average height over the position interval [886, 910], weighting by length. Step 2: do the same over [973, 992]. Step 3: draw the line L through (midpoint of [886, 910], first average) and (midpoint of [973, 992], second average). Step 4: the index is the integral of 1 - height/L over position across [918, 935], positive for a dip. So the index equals 4.6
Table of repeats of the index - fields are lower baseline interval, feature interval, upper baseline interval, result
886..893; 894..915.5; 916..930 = 5.6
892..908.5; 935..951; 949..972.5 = 0.1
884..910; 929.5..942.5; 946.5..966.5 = 1.9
